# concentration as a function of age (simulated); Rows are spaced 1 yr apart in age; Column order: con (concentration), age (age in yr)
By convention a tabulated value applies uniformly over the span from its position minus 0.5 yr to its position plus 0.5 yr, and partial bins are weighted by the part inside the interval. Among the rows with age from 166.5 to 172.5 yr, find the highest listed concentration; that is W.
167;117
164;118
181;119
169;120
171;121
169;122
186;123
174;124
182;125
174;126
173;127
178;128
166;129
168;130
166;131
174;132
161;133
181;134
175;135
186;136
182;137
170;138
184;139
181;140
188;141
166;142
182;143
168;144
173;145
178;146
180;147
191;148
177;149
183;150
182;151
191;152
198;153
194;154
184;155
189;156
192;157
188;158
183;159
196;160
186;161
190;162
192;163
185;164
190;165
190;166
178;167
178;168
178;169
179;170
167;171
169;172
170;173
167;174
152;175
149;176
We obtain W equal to 179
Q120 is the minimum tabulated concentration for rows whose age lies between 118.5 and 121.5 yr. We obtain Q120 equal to 169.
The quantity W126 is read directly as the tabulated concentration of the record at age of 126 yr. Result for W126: 174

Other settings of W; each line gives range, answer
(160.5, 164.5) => 192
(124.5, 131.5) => 182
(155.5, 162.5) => 196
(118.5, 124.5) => 186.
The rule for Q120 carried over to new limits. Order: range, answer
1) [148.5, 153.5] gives 177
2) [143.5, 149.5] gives 168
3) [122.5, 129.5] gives 166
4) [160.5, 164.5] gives 185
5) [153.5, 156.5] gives 184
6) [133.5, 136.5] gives 175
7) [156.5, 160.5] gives 183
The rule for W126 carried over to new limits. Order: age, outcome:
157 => 192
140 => 181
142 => 166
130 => 168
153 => 198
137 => 182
